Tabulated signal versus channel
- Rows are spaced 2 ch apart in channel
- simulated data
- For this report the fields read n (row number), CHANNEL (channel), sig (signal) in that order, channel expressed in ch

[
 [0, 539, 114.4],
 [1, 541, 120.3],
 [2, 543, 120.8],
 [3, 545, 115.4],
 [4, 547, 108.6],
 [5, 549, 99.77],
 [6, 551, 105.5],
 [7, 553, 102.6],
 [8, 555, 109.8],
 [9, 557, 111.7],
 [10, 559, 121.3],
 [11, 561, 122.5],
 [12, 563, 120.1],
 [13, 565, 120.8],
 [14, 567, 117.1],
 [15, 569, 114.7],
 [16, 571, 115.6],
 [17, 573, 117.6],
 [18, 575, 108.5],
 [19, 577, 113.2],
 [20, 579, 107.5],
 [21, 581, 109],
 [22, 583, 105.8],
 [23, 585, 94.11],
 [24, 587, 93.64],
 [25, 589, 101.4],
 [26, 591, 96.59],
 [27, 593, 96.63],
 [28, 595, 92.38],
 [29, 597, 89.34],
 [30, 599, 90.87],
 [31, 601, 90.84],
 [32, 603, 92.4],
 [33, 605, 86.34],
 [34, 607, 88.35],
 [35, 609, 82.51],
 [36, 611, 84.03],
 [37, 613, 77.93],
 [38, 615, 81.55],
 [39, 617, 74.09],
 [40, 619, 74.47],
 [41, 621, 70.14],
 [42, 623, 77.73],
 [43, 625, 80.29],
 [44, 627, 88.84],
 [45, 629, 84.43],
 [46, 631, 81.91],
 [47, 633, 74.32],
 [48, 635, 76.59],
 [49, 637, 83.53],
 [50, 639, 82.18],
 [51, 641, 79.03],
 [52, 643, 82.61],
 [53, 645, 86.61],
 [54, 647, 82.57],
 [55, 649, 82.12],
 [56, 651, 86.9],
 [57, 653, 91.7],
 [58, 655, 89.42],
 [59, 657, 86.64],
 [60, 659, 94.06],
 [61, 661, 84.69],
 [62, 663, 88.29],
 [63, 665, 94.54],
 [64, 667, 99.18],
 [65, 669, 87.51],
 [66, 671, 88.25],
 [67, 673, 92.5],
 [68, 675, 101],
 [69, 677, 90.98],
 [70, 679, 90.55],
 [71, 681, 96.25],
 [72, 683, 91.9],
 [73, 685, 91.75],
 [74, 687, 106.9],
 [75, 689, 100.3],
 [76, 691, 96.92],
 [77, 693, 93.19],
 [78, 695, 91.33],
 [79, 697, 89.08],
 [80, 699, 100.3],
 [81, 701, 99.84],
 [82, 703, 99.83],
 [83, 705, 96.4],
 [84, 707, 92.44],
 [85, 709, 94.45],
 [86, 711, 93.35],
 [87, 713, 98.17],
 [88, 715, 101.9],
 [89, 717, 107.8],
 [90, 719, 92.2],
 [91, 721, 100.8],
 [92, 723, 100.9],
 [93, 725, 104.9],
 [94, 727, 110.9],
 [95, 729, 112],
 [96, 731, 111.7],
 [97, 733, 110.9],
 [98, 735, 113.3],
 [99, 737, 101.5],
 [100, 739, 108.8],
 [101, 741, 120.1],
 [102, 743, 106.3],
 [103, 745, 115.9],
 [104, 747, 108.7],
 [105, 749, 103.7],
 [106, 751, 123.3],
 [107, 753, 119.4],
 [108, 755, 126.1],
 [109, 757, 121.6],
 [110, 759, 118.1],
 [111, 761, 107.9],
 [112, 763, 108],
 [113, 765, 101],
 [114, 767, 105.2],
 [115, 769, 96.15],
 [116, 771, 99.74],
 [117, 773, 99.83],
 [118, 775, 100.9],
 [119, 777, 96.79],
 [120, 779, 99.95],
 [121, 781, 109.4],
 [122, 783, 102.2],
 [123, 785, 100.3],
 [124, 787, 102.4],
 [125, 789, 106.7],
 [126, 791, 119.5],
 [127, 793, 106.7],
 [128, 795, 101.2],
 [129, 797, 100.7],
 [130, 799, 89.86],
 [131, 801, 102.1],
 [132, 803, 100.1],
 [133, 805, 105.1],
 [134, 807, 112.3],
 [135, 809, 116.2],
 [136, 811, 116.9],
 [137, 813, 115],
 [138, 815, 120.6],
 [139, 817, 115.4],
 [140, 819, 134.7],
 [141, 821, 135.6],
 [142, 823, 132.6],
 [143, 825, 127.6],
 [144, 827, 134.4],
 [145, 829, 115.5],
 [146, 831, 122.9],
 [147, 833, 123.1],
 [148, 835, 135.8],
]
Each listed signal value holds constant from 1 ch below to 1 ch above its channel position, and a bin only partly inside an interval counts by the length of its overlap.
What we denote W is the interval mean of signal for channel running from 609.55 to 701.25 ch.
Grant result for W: 87.5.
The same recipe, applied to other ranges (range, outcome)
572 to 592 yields 105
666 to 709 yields 95.1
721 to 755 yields 111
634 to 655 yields 83.7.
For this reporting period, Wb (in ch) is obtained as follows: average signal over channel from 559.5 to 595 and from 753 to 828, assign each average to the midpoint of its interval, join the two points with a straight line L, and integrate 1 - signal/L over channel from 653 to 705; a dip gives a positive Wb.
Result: 7.5 ch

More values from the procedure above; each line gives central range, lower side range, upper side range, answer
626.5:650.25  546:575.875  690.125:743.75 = 5.6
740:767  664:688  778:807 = -3.5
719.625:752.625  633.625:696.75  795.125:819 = -3.3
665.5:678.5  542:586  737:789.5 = 2.0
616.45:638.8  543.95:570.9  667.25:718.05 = 5.4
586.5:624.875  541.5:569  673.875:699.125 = 7.4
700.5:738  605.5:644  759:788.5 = -3.1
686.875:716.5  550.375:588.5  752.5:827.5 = 3.7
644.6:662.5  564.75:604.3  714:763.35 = 3.2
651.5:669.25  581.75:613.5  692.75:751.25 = 1.3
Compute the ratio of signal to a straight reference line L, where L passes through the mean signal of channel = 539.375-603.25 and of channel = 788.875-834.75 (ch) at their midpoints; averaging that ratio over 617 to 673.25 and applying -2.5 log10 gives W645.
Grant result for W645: 0.288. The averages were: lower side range 107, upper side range 116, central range 84.4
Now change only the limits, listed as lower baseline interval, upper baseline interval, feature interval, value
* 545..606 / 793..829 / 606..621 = 0.319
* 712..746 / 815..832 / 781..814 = 0.146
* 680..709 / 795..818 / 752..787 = -0.024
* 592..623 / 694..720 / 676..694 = -0.016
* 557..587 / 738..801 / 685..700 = 0.136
